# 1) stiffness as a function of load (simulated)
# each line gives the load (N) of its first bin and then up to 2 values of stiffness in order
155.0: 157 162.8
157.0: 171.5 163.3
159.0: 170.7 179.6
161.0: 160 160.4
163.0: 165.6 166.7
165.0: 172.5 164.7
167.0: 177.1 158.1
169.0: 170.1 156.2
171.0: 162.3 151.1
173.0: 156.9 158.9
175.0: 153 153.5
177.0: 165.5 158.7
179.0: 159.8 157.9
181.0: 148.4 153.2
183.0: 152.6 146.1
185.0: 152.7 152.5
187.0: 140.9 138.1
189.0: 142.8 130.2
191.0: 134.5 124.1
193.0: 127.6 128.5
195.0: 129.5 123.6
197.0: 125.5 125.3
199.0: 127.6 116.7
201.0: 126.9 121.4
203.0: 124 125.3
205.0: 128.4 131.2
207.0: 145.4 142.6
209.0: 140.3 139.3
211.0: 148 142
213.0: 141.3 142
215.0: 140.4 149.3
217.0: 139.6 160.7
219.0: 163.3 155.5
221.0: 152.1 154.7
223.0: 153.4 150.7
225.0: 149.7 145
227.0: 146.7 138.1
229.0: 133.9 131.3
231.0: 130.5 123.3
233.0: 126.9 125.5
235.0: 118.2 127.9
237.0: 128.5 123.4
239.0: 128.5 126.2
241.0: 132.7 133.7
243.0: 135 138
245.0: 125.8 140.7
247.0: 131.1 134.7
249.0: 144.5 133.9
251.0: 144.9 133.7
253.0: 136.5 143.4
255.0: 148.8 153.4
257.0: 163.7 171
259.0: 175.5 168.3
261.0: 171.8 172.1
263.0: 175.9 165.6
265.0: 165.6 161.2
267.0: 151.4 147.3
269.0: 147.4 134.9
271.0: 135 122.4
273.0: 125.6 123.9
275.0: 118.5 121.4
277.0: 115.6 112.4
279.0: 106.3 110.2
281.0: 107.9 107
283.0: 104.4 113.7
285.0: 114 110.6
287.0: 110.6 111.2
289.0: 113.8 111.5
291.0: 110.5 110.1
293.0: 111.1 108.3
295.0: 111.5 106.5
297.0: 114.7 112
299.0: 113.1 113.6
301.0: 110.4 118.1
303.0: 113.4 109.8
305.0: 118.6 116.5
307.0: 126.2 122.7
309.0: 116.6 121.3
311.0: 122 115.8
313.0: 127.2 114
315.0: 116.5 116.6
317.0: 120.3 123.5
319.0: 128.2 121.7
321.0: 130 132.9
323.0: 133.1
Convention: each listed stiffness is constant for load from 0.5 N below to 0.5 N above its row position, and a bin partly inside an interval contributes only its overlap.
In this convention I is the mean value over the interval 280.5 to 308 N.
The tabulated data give 112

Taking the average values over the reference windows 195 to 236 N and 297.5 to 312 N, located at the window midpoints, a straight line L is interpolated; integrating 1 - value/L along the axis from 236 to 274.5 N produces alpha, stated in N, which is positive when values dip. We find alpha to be -4.9 N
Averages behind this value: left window 137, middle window 144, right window 117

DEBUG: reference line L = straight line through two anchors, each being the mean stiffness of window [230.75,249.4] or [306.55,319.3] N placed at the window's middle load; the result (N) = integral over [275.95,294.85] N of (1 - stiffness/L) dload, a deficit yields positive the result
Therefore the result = 2.0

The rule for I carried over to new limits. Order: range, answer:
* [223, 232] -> 140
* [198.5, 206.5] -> 125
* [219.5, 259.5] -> 140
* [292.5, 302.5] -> 112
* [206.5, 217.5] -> 143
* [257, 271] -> 161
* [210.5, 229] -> 148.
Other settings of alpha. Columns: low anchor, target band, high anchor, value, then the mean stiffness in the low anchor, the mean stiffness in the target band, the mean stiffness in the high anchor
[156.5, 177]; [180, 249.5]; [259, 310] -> 4.9 N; 164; 137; 125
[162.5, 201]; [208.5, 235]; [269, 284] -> -1.4 N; 148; 143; 118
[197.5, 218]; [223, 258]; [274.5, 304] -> -3.1 N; 135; 137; 112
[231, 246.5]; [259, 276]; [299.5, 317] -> -3.4 N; 129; 149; 118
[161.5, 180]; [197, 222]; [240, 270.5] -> 2.7 N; 162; 139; 149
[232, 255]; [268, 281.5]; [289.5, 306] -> -0.2 N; 133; 123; 112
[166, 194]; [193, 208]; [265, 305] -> 1.8 N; 151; 128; 119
